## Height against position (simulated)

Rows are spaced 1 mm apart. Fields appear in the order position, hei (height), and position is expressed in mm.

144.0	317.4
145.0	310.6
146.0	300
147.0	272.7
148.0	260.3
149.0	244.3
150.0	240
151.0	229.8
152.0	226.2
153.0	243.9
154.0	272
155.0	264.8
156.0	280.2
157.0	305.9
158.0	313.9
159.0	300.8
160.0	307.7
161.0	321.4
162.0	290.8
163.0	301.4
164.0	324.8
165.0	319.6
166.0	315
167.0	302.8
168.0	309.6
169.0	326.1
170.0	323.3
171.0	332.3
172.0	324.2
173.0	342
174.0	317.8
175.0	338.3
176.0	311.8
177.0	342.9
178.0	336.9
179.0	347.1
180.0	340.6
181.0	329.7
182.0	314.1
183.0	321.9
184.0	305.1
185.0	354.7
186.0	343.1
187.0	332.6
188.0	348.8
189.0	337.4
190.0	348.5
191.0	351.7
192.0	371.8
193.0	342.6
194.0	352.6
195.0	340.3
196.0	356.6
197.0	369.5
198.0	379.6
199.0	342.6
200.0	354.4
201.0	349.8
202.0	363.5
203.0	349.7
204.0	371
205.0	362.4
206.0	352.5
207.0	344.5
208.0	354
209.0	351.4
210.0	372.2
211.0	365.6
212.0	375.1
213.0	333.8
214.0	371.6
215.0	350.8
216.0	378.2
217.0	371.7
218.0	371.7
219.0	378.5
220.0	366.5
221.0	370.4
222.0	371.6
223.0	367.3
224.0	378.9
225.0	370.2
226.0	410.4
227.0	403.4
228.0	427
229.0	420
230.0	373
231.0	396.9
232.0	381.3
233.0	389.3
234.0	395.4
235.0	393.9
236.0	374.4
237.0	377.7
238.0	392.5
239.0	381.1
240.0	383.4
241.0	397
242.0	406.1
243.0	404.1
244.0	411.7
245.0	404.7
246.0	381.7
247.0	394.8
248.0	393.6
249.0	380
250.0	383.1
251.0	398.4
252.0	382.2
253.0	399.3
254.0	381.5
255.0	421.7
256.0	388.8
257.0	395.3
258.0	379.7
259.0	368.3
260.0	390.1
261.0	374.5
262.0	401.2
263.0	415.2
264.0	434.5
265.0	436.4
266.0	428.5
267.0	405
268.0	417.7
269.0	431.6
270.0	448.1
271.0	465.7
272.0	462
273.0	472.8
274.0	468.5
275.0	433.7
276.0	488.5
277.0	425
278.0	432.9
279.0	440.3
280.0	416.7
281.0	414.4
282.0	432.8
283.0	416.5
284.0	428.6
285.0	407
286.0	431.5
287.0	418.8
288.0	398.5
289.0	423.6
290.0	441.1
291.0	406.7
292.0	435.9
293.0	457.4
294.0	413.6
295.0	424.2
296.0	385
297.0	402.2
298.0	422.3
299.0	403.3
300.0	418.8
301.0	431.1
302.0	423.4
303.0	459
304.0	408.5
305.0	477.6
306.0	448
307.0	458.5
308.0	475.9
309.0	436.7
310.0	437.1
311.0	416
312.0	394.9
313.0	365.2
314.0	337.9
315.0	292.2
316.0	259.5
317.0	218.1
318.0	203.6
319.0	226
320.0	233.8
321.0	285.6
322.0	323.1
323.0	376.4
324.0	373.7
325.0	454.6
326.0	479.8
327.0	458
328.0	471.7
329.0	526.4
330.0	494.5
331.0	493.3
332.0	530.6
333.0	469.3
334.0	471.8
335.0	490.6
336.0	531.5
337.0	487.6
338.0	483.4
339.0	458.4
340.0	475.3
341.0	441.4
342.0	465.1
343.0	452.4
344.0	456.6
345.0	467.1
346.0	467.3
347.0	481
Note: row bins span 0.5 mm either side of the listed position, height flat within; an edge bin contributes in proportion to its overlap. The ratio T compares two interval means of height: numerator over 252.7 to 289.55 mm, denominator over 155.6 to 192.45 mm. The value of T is 1.3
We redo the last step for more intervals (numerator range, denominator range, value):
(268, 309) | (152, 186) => 1.38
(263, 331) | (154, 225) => 1.21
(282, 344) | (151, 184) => 1.35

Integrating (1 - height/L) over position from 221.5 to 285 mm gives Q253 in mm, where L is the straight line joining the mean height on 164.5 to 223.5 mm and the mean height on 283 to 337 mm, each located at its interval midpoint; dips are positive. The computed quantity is -4.52 mm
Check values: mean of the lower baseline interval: 347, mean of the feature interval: 407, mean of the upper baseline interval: 411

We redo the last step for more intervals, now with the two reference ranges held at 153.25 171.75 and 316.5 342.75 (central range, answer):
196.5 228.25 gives -2.6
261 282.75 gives -3.1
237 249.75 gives -1.1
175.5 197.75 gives -1.3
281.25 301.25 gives -1.3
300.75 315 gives -0.6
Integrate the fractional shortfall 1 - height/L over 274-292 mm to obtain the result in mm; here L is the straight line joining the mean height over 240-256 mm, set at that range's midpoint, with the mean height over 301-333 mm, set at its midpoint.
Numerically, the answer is -1.5 mm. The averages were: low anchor 395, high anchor 397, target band 428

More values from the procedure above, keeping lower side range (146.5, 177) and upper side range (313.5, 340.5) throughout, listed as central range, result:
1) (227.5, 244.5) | -2.46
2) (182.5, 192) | -0.82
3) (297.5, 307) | -1.13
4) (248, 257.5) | -0.98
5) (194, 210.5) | -1.76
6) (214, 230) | -2.20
